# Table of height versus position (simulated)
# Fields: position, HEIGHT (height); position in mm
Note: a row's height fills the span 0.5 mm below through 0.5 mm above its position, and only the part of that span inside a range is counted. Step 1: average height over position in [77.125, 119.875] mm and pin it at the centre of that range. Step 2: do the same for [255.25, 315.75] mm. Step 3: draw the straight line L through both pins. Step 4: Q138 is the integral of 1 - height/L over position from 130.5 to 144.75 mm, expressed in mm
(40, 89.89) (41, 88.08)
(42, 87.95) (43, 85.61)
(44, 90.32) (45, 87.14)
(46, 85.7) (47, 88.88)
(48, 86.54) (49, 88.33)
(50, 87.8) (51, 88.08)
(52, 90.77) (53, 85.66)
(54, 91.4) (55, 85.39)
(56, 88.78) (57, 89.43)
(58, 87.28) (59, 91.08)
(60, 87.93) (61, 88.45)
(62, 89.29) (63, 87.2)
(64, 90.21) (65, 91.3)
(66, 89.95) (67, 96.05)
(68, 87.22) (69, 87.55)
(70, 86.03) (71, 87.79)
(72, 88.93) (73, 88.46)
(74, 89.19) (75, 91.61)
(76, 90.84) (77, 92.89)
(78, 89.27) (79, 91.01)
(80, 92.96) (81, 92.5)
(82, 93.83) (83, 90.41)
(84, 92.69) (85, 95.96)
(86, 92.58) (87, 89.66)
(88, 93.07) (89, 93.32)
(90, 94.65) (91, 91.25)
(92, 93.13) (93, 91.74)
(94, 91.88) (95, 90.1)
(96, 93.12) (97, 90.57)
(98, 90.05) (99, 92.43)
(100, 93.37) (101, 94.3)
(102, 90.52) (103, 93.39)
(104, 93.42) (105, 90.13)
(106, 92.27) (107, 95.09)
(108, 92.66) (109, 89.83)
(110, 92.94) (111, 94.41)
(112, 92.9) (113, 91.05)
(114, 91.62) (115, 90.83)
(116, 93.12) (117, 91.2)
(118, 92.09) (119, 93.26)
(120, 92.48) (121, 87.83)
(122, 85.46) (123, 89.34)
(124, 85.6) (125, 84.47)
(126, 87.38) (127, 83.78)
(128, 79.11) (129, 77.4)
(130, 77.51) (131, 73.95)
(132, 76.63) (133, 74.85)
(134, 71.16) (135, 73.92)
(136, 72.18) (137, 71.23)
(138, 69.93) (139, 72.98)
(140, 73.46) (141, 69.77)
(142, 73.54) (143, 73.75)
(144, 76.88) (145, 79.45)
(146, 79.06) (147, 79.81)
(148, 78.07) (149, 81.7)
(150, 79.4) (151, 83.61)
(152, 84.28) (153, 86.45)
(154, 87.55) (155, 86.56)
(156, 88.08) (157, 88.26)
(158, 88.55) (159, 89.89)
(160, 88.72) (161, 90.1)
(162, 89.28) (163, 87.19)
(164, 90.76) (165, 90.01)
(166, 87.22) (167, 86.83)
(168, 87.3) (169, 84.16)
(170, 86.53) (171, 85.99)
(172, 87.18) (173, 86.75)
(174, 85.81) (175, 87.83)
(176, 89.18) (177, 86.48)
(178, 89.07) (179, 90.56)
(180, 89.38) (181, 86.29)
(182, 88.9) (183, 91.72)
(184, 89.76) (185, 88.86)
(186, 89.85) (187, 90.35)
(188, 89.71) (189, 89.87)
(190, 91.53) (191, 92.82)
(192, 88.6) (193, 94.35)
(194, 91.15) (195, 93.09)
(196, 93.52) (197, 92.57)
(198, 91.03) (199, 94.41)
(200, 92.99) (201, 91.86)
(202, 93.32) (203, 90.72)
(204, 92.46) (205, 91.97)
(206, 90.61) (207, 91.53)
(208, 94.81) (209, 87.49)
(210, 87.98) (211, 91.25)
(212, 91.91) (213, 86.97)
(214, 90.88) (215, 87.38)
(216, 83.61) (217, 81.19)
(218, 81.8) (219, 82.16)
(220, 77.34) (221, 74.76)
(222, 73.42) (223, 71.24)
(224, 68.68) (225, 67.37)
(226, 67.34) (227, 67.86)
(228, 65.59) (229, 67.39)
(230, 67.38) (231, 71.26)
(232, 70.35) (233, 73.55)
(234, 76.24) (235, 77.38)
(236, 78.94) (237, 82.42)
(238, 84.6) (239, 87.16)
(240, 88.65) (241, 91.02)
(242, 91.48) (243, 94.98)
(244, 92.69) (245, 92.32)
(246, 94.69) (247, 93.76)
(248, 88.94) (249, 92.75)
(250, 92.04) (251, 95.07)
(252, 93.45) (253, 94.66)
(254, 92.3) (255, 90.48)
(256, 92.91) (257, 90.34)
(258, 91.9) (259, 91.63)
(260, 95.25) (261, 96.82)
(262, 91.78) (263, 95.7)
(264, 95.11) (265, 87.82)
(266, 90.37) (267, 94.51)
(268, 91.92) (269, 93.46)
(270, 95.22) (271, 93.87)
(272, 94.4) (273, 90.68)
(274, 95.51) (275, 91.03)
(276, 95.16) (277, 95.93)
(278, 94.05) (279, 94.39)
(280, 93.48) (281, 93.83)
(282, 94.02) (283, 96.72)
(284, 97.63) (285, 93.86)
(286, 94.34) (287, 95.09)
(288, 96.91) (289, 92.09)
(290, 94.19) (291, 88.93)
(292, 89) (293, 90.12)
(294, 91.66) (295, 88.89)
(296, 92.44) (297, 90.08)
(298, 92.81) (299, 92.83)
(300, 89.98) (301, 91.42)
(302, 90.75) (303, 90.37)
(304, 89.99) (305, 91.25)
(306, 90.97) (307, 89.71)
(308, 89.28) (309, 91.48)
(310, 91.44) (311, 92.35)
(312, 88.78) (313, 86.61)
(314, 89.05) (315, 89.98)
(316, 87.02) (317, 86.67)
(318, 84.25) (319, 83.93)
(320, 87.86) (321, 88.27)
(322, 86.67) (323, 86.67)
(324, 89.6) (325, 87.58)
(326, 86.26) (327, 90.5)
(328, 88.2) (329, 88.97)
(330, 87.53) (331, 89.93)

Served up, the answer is 2.9 mm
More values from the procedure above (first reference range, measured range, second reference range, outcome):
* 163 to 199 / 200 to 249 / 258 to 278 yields 4.33 mm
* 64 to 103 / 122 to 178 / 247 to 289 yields 5.94 mm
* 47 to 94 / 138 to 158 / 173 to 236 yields 1.61 mm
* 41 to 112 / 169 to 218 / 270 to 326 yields 0.63 mm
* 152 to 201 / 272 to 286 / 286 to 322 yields -0.67 mm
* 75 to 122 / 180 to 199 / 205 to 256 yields -0.99 mm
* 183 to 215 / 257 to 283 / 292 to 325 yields -1.00 mm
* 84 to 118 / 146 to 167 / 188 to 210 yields 1.35 mm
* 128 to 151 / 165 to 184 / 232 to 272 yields -1.80 mm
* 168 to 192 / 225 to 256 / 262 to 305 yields 2.50 mm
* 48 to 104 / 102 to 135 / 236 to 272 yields 1.32 mm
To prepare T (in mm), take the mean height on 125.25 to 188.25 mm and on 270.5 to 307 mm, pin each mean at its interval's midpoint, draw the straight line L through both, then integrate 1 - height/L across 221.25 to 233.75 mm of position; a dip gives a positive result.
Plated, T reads 2.7 mm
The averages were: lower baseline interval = 83.3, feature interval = 69.5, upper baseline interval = 92.7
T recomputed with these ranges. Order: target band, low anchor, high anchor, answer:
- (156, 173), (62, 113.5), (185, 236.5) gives -0.2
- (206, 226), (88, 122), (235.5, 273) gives 2.0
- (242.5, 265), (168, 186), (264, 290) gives -0.1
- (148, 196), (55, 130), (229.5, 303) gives 1.2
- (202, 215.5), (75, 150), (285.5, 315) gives -0.2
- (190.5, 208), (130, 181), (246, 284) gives -1.1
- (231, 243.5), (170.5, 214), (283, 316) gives 1.1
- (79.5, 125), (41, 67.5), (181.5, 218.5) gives -1.3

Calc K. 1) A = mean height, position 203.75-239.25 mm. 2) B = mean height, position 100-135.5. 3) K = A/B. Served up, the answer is 0.92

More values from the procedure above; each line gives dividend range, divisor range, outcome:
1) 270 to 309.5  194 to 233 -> 1.11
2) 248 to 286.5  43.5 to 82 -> 1.05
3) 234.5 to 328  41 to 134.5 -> 1.02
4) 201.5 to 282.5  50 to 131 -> 0.97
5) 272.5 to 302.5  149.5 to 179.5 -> 1.06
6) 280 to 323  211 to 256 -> 1.10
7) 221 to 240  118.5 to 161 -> 0.91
